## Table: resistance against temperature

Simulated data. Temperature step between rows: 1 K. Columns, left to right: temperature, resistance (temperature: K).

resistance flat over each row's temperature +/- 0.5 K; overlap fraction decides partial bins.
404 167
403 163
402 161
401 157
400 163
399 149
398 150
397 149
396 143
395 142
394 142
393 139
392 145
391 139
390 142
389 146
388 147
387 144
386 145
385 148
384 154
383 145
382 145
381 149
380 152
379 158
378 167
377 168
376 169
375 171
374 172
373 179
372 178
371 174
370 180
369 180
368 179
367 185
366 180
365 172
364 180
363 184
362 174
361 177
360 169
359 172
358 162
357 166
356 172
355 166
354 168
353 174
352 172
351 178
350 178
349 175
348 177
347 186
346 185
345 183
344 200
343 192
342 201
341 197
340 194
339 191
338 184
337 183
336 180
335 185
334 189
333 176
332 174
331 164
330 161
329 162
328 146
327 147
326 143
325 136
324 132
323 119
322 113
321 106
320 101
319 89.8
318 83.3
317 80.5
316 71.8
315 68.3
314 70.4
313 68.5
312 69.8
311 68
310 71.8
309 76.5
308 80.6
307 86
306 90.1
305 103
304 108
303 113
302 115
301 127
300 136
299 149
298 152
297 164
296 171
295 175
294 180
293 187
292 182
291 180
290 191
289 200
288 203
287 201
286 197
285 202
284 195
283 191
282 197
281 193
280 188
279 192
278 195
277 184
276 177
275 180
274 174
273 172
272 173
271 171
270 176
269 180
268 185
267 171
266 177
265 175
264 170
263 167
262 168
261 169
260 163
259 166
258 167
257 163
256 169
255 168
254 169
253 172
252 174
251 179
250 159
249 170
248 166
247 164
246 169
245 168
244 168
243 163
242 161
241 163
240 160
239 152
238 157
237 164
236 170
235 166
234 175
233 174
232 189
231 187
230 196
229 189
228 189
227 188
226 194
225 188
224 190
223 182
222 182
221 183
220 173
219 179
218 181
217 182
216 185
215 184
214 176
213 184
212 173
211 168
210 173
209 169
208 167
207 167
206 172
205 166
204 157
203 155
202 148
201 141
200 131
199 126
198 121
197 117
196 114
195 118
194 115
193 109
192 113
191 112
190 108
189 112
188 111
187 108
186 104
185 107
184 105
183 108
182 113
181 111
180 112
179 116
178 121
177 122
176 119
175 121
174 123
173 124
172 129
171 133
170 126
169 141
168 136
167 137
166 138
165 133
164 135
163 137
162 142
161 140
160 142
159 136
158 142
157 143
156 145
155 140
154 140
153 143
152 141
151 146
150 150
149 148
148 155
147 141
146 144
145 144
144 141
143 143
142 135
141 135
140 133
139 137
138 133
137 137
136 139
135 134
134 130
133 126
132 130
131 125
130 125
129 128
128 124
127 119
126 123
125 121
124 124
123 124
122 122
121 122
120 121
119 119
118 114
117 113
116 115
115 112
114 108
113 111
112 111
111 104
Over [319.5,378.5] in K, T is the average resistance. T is 170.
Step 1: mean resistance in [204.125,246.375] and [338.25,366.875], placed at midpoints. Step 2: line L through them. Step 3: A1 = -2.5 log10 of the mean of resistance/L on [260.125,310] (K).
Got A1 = 0.08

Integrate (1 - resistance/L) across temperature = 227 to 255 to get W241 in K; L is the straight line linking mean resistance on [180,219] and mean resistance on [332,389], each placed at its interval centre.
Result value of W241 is -4.3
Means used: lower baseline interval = 140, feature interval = 171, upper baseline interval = 173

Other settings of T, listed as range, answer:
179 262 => 157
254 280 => 174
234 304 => 171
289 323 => 117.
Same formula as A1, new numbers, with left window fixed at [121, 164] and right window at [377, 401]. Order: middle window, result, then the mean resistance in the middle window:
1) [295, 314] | 0.302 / 109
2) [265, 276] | -0.230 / 176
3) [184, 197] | 0.239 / 111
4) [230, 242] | -0.204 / 170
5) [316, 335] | 0.086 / 134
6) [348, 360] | -0.168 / 171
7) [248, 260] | -0.189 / 168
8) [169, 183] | 0.138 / 121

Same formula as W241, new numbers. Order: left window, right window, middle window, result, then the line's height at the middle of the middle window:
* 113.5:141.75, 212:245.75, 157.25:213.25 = 8.1 K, 154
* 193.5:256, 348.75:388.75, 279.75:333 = 9.4 K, 167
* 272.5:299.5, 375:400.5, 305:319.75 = 8.2 K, 175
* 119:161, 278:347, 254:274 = -3.6 K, 145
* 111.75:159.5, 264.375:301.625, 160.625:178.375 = 1.4 K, 142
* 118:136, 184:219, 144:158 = -1.5 K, 131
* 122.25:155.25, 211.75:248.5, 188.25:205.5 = 3.7 K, 161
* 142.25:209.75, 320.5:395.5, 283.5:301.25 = -2.8 K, 154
